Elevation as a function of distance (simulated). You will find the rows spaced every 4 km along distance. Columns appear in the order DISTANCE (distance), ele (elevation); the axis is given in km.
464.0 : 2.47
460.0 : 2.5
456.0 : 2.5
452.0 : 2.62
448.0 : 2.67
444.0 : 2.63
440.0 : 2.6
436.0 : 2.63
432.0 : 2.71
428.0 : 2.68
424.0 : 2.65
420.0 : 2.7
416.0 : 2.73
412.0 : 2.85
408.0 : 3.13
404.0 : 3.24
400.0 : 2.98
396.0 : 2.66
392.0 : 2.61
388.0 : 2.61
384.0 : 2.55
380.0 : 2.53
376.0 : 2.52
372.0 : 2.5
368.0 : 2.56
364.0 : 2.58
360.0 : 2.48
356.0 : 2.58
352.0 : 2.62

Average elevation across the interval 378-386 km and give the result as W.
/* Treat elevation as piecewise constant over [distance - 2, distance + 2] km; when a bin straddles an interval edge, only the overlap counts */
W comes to 2.54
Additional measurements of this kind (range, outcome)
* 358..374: 2.53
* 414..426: 2.69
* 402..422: 2.93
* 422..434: 2.68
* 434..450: 2.63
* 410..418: 2.79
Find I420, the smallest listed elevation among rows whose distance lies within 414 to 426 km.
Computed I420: 2.65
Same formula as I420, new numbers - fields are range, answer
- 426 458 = 2.5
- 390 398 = 2.61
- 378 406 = 2.53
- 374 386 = 2.52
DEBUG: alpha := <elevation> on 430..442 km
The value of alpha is 2.65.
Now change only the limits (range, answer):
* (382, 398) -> 2.61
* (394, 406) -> 2.96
